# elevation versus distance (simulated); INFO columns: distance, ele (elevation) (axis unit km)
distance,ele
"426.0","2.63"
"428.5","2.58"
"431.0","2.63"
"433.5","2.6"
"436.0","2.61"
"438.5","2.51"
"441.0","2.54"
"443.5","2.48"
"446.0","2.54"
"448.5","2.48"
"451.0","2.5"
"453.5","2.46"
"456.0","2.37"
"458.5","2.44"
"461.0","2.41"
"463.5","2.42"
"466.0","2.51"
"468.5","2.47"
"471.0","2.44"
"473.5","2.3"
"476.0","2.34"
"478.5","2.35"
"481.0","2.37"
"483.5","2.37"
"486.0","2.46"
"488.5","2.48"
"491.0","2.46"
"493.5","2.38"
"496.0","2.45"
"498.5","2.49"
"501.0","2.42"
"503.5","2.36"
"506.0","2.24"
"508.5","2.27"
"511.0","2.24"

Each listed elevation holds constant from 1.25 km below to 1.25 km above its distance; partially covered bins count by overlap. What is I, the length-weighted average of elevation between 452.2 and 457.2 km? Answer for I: 2.42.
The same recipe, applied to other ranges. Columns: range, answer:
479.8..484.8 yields 2.37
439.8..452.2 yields 2.51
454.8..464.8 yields 2.41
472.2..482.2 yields 2.34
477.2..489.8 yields 2.41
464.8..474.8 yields 2.43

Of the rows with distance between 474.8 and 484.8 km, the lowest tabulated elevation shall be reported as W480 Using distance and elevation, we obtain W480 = 2.34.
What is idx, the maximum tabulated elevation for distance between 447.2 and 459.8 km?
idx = 2.5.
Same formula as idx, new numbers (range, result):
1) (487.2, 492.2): 2.48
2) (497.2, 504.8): 2.49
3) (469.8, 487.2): 2.46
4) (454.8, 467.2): 2.51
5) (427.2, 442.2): 2.63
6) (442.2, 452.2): 2.54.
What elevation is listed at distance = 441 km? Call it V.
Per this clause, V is 2.54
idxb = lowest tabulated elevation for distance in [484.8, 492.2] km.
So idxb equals 2.46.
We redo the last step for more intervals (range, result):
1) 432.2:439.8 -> 2.51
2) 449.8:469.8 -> 2.37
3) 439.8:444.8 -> 2.48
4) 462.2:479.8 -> 2.3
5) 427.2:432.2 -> 2.58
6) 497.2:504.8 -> 2.36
